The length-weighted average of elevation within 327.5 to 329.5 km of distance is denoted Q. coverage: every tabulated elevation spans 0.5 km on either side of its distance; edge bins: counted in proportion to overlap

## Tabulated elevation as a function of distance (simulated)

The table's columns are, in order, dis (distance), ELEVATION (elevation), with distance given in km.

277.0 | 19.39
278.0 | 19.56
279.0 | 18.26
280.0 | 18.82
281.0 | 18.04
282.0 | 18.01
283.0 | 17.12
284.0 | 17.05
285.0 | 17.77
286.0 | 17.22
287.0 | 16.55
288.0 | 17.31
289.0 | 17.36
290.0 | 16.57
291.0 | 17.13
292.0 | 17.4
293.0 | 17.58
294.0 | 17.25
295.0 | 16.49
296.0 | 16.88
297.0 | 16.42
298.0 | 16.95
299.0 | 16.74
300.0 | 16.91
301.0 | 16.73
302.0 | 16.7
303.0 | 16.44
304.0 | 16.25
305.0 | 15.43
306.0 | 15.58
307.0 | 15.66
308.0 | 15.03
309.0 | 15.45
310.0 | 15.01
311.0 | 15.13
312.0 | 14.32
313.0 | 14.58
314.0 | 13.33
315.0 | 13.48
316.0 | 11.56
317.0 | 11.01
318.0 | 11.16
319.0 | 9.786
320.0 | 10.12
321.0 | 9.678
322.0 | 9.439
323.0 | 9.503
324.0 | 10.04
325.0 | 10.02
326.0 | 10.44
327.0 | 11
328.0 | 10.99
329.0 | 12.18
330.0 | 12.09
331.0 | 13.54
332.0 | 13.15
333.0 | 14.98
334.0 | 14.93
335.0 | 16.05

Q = 11.6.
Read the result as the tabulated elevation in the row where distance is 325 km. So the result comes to 10.02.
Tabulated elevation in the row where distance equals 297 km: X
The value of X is 16.42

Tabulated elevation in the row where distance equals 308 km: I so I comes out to 15.03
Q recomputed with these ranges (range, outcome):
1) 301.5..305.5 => 16.2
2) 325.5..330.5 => 11.3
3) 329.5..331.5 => 12.8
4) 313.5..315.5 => 13.4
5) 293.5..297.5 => 16.8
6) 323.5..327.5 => 10.4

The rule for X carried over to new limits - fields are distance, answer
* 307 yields 15.66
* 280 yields 18.82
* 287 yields 16.55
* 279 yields 18.26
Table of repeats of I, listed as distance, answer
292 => 17.4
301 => 16.73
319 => 9.786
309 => 15.45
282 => 18.01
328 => 10.99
